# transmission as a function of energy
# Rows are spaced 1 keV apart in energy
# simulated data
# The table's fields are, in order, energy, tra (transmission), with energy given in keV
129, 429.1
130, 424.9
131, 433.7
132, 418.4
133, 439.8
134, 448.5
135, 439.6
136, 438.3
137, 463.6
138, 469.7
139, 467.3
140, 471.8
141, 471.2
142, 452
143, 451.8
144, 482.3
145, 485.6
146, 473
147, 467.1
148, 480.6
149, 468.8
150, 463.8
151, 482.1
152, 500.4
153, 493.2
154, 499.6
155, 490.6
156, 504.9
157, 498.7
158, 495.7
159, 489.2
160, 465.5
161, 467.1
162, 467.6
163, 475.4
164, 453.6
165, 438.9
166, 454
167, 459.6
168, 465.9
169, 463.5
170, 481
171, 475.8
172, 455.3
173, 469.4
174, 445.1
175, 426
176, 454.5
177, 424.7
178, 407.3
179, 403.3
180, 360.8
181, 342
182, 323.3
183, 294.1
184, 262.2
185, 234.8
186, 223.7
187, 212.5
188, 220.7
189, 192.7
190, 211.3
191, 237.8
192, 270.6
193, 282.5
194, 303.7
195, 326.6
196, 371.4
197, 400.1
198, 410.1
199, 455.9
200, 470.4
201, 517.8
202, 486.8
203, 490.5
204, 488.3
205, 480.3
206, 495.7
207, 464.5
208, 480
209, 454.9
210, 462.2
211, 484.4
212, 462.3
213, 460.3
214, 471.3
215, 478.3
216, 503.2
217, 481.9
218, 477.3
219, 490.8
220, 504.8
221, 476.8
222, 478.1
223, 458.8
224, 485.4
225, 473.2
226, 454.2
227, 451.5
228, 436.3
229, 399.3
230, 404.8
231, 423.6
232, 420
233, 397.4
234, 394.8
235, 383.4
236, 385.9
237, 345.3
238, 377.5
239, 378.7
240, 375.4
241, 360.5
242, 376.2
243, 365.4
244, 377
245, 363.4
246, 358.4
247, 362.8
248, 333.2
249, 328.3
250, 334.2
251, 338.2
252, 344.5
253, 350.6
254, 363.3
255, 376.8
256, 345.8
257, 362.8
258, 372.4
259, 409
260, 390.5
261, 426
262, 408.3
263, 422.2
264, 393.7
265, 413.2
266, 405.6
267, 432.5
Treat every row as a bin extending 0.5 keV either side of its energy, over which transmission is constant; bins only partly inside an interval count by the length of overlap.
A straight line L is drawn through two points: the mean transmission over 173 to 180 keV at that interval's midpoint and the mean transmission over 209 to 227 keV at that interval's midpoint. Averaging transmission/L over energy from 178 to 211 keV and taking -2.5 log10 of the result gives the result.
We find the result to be 0.22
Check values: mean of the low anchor 425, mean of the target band 366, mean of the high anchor 475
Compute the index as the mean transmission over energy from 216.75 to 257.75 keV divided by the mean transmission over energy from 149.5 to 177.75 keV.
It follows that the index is 0.85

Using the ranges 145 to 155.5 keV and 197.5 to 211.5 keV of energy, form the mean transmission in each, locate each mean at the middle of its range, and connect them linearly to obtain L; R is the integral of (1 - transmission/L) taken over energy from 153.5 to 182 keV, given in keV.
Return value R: 1.6 keV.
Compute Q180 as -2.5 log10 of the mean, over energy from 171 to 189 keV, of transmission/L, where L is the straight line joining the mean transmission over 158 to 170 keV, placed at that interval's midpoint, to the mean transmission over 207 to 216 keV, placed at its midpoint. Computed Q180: 0.31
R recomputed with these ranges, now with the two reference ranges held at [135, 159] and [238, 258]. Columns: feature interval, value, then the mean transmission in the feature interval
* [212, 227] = -3.3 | 477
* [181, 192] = 4.7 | 247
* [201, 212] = -2.0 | 480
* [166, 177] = -0.2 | 458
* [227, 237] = -0.7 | 404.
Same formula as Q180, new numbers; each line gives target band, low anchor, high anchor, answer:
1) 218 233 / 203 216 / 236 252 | -0.08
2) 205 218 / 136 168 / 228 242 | -0.15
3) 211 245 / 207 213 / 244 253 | -0.05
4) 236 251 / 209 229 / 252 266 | 0.17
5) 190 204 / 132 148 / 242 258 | 0.06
